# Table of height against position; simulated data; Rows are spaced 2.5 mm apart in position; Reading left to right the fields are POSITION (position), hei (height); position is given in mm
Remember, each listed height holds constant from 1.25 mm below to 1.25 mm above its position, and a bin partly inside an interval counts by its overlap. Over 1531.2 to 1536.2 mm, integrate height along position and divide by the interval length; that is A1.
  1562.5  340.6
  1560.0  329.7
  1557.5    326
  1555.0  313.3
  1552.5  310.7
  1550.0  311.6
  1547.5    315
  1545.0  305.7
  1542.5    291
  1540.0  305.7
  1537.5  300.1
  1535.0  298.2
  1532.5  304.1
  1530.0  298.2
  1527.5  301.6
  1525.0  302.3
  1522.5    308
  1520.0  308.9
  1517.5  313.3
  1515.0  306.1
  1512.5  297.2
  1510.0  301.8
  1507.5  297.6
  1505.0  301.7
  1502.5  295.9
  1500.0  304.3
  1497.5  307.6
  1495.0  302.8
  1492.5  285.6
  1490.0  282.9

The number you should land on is 301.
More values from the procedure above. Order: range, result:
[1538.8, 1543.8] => 298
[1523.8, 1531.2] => 301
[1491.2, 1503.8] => 299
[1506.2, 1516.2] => 301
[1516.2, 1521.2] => 311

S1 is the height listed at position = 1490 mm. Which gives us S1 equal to 282.9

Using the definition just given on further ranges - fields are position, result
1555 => 313.3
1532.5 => 304.1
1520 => 308.9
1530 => 298.2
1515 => 306.1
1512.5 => 297.2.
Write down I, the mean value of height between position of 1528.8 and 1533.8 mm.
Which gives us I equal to 301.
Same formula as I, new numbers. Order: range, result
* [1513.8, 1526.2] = 308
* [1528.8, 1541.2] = 301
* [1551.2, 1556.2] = 312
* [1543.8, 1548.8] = 310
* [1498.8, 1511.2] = 300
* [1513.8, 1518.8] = 310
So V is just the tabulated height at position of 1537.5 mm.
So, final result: 300.1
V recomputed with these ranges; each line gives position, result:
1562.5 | 340.6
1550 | 311.6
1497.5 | 307.6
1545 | 305.7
